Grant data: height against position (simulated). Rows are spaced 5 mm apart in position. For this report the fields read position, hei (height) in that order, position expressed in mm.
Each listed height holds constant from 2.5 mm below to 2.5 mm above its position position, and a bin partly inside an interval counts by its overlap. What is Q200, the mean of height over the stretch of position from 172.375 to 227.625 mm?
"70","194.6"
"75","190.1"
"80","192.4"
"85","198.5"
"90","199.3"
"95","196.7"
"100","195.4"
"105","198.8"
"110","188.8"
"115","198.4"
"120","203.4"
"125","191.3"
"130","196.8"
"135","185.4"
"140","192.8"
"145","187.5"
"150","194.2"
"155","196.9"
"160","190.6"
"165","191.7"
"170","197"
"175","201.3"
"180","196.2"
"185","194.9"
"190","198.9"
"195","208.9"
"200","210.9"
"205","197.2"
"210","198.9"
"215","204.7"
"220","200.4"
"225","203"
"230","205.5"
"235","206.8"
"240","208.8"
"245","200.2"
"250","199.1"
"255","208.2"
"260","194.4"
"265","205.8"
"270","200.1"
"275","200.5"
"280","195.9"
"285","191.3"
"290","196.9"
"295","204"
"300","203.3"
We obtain 201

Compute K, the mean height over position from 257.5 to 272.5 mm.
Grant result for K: 200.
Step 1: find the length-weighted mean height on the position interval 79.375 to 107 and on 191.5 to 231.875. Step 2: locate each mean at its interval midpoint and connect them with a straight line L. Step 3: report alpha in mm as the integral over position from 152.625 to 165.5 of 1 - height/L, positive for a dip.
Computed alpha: 0.5 mm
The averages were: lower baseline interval 197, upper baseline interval 204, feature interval 193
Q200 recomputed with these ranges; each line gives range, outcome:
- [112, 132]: 197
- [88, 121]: 197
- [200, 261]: 203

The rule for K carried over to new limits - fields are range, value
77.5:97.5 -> 197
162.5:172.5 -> 194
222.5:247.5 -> 205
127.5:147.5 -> 191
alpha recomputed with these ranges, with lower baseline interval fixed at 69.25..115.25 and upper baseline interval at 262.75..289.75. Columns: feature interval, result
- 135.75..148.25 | 0.4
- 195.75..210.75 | -0.5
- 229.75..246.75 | -0.7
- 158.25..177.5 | 0.1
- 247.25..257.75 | -0.3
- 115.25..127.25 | -0.1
